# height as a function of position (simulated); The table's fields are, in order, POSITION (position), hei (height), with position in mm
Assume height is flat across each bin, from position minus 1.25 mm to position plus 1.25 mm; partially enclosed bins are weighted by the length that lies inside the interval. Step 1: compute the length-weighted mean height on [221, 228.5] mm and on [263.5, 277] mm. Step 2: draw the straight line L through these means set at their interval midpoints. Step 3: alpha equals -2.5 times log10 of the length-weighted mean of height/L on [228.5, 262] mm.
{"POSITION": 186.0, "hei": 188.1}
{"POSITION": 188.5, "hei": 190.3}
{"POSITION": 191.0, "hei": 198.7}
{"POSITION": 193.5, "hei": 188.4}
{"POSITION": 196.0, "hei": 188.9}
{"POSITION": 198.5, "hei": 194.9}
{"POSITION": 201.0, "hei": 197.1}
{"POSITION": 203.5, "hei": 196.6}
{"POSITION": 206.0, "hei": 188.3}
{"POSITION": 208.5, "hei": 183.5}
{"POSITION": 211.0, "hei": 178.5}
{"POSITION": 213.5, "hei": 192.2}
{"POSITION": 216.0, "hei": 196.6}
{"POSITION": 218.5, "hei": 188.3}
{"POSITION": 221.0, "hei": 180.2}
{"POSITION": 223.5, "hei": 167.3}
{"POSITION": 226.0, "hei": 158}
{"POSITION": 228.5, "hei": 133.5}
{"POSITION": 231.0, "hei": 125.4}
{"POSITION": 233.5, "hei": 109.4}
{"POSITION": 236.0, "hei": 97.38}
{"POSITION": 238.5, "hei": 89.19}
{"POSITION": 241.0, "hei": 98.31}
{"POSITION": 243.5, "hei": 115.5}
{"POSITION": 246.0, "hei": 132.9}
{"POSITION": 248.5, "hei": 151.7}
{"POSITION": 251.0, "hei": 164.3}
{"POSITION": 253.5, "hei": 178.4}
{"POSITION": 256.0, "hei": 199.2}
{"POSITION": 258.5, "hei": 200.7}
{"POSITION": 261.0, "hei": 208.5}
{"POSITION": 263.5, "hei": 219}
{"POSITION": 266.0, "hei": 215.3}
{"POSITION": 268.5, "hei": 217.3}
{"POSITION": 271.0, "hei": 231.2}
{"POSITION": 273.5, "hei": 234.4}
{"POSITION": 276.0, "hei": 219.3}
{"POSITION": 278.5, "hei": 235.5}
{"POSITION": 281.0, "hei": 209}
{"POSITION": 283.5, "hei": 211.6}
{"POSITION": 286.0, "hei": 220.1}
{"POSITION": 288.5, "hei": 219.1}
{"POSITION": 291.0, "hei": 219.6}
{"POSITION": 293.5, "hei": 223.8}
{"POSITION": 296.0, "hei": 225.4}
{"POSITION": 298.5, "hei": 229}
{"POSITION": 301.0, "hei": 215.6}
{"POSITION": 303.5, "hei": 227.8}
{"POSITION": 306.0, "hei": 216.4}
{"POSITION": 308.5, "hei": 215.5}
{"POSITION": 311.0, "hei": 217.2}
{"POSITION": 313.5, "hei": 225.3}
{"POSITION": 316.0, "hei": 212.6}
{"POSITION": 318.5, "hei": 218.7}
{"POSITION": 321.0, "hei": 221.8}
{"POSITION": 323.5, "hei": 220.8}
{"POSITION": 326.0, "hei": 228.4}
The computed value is 0.314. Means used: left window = 161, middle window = 143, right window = 223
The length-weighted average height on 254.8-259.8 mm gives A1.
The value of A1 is 200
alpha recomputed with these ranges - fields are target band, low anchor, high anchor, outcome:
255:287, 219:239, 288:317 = -0.18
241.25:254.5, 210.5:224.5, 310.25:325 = 0.33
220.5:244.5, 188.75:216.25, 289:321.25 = 0.50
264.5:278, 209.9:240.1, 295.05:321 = -0.18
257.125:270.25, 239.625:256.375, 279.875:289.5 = -0.21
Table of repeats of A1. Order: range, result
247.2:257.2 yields 173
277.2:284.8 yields 219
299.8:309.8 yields 219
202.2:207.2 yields 193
